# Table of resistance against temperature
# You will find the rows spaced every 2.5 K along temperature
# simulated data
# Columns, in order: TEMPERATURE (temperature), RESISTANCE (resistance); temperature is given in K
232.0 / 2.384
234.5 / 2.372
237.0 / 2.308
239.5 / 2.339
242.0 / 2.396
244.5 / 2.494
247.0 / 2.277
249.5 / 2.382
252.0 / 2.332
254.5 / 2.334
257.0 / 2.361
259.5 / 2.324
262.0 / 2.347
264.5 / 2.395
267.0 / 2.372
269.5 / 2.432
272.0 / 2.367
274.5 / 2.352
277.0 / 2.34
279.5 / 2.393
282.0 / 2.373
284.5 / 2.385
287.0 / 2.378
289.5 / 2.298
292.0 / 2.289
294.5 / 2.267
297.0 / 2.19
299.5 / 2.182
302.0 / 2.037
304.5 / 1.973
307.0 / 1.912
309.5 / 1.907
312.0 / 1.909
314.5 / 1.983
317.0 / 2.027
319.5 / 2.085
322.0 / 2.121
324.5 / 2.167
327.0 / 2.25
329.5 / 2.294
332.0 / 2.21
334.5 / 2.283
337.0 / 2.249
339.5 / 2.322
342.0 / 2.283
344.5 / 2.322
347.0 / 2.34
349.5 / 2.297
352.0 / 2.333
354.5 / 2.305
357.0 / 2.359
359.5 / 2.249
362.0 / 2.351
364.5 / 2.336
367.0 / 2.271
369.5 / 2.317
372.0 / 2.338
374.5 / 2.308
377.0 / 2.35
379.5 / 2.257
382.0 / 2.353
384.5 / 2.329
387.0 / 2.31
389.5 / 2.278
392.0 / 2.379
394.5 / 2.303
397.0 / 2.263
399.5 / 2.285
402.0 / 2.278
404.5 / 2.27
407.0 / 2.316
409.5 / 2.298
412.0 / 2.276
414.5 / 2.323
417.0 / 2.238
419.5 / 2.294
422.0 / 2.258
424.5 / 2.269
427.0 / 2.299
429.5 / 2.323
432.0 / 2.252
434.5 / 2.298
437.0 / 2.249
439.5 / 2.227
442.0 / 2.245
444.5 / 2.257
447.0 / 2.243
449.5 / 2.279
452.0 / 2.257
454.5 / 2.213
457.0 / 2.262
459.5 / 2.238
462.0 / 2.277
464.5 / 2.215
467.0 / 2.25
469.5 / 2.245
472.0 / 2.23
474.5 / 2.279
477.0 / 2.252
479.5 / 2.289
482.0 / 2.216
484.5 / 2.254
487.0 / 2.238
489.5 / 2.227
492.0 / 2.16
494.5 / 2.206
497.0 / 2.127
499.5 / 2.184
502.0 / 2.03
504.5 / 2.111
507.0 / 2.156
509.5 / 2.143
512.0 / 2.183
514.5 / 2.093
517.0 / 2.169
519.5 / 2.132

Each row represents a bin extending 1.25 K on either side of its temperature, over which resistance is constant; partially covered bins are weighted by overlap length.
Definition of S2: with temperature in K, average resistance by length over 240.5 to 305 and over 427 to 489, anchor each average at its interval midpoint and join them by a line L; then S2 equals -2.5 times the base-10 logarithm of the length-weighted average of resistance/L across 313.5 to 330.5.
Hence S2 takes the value 0.08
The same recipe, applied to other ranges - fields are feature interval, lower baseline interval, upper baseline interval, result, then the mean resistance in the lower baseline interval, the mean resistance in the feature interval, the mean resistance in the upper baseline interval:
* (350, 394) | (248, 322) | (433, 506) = -0.04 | 2.24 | 2.32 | 2.23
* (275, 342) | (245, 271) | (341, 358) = 0.07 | 2.36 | 2.19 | 2.32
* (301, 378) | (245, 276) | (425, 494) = 0.05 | 2.36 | 2.21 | 2.25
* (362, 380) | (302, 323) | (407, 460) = -0.09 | 1.99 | 2.32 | 2.27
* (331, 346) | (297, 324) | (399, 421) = -0.09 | 2.03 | 2.28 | 2.29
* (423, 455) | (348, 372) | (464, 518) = -0.01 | 2.31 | 2.26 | 2.19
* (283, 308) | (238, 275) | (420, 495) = 0.07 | 2.37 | 2.2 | 2.25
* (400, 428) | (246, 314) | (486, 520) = -0.04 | 2.26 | 2.28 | 2.15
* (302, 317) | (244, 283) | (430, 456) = 0.19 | 2.36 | 1.95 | 2.25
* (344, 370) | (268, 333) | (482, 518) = -0.06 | 2.2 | 2.32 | 2.16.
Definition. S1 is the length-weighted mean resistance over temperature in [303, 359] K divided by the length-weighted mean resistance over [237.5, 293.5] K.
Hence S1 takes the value 0.92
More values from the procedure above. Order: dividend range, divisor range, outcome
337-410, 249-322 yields 1.03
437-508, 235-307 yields 0.96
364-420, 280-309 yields 1.04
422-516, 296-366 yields 1.02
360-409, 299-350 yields 1.08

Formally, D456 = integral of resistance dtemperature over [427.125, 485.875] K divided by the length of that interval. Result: 2.26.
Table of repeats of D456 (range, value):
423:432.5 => 2.29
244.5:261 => 2.35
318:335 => 2.2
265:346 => 2.22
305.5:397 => 2.24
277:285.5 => 2.38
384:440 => 2.29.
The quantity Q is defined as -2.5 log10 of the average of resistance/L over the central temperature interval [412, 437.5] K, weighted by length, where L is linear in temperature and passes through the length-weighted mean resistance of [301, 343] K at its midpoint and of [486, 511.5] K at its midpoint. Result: -0.07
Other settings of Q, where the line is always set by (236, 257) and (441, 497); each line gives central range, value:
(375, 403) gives -0.012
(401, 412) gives -0.008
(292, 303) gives 0.070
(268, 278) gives -0.013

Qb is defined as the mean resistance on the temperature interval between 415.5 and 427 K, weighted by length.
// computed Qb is 2.27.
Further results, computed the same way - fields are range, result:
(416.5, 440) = 2.27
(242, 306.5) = 2.31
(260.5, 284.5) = 2.37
